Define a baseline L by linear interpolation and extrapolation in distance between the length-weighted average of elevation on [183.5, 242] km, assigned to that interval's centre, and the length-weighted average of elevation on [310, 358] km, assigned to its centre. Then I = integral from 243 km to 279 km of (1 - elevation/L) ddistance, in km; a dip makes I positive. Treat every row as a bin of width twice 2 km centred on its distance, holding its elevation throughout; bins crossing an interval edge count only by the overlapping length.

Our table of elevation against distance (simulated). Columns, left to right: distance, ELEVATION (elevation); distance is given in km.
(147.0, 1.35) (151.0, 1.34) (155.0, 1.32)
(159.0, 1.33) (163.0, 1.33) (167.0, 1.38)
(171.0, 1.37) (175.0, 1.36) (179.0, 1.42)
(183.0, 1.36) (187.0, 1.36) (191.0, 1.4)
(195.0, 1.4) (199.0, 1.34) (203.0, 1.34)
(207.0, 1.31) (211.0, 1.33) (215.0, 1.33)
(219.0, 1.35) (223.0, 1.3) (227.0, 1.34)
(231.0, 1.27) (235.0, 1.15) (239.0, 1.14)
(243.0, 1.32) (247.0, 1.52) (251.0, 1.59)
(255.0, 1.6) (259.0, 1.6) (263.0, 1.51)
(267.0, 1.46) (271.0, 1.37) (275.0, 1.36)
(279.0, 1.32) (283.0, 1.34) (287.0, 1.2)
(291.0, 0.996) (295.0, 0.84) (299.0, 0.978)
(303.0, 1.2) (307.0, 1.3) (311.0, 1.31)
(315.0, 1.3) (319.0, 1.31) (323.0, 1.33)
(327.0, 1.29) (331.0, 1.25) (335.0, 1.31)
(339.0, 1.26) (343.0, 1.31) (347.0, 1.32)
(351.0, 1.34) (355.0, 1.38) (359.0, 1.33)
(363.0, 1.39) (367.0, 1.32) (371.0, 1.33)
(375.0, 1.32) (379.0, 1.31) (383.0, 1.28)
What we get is -4.7 km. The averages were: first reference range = 1.31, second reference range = 1.31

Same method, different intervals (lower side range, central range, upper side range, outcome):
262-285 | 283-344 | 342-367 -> 6.7 km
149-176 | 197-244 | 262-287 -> 2.3 km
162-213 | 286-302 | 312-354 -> 3.8 km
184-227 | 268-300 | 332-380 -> 3.5 km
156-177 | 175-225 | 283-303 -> -3.1 km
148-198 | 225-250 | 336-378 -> 0.9 km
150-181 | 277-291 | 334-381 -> 1.0 km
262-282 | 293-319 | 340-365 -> 3.9 km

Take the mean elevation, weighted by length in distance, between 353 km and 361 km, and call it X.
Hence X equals 1.35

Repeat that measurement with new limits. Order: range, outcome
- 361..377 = 1.34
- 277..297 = 1.14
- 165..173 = 1.38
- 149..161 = 1.33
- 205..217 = 1.32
